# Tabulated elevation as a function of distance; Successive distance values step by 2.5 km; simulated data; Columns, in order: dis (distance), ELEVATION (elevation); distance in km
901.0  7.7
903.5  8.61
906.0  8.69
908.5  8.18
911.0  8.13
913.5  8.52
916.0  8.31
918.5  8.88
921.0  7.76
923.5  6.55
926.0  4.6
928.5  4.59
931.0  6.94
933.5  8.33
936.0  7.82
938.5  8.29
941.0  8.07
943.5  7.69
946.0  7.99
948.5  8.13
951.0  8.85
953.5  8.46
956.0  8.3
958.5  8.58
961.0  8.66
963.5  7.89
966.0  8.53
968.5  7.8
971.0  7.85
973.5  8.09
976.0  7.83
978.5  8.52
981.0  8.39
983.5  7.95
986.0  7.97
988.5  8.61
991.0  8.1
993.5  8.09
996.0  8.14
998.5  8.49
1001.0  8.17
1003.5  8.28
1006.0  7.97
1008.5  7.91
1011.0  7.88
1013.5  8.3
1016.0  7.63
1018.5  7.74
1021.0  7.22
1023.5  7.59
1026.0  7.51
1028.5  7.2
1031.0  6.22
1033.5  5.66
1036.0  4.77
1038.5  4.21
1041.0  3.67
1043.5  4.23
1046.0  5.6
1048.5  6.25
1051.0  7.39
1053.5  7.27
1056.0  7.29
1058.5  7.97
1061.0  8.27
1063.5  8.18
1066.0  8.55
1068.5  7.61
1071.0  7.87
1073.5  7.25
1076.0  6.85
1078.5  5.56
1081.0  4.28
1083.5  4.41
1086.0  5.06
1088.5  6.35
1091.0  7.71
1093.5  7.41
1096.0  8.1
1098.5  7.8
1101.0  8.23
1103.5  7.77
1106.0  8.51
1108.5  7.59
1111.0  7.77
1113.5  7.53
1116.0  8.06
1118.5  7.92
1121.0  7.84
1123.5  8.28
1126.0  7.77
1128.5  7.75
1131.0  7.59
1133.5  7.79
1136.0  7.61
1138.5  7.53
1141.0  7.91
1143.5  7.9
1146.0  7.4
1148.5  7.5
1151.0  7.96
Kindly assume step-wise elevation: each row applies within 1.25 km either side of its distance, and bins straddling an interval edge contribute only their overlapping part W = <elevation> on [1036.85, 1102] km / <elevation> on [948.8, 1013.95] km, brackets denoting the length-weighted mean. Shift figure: 0.81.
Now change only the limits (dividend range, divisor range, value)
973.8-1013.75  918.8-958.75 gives 1.08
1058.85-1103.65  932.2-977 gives 0.86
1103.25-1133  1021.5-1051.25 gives 1.35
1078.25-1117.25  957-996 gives 0.86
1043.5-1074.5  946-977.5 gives 0.89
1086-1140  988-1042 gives 1.06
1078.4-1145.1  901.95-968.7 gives 0.93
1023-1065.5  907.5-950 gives 0.85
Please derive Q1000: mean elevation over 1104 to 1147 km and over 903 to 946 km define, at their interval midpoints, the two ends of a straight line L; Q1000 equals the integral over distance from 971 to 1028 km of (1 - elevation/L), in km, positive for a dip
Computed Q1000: -2.2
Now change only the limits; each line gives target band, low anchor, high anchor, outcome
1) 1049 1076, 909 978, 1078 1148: -0.64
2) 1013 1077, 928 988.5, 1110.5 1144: 8.68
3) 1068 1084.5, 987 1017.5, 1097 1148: 3.56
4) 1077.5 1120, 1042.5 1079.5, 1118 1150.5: 2.16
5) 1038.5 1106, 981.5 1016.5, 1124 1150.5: 9.45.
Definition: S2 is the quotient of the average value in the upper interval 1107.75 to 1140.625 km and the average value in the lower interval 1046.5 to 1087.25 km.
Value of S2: 1.13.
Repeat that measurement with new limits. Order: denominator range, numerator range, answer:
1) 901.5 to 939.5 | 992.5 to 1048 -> 0.91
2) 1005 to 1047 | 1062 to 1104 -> 1.07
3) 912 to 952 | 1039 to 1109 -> 0.90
